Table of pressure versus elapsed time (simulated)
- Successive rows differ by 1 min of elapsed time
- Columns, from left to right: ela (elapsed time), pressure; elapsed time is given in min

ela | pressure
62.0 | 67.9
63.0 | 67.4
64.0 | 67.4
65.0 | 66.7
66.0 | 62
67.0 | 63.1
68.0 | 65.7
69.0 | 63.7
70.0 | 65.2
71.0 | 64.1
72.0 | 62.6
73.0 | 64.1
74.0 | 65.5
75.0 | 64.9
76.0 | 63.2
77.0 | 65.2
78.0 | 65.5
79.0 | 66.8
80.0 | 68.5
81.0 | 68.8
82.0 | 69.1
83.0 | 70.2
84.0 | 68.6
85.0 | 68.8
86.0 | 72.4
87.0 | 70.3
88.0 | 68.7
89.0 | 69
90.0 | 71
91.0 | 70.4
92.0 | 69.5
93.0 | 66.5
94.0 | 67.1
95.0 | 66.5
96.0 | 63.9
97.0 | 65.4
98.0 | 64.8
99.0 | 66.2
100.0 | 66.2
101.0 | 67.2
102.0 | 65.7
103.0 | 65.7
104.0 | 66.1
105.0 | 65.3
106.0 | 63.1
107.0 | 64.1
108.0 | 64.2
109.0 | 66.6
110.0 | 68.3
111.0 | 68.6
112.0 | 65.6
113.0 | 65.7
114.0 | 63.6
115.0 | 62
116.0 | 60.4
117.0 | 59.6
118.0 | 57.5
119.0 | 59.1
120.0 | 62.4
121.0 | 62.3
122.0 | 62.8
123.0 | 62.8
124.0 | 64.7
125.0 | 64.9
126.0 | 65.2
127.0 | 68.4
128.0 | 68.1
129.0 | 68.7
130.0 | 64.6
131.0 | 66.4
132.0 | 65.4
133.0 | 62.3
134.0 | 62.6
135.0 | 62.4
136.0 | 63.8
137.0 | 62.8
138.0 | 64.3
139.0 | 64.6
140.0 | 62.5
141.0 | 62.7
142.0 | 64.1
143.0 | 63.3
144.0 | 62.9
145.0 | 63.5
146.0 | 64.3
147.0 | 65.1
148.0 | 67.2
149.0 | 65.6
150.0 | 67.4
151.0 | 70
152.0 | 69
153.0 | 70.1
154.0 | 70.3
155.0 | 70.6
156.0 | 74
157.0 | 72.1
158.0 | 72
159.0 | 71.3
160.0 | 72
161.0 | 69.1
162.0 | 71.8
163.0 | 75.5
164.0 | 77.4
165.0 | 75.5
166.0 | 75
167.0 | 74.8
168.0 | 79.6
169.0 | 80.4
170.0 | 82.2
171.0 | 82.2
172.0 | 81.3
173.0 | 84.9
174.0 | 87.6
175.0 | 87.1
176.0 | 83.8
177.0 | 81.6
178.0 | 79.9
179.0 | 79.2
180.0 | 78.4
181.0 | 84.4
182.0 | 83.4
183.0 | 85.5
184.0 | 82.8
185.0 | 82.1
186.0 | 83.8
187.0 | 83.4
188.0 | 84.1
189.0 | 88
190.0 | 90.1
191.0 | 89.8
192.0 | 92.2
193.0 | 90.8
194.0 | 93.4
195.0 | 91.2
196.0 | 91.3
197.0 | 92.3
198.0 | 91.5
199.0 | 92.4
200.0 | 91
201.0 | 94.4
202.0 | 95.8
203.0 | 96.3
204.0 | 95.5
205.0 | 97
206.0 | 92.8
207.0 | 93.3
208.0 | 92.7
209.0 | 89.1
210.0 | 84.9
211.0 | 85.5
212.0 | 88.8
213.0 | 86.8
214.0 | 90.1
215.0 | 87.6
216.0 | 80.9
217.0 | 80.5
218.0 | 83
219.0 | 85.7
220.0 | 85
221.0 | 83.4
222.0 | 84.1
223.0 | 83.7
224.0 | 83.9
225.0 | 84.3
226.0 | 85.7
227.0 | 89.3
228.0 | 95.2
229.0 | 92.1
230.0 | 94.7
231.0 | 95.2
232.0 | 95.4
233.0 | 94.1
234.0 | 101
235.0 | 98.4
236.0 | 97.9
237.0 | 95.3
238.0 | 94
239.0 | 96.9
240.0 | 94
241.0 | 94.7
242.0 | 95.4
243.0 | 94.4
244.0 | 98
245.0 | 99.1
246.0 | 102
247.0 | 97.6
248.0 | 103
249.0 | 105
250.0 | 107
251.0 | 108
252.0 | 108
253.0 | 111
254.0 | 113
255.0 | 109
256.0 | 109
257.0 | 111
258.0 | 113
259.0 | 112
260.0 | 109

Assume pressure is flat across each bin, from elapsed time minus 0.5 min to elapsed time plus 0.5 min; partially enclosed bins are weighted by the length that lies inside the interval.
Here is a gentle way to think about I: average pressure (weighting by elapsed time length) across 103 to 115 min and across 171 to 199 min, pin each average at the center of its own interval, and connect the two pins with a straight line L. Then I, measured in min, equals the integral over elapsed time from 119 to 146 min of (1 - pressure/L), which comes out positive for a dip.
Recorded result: 2.9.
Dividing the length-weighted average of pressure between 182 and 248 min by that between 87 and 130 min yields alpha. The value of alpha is 1.39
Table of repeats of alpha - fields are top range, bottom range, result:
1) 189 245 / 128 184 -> 1.26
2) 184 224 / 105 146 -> 1.39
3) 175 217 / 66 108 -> 1.33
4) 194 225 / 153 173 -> 1.18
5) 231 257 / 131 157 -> 1.53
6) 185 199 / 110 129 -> 1.40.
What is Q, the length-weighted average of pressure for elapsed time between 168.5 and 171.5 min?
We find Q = 81.6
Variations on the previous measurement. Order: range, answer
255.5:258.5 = 111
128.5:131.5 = 66.6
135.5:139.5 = 63.9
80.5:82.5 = 68.9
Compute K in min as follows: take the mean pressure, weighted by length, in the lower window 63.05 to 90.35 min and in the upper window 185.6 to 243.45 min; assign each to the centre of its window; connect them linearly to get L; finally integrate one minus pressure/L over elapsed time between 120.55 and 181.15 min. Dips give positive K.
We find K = 6.8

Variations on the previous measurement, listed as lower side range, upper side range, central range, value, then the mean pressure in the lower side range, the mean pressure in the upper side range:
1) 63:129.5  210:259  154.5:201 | 0.51 min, 65.7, 95.3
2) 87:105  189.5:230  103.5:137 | 3.57 min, 67.1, 89.4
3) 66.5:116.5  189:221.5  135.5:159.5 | 3.42 min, 66.3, 89.8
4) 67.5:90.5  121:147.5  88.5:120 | 0.26 min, 67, 64.3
